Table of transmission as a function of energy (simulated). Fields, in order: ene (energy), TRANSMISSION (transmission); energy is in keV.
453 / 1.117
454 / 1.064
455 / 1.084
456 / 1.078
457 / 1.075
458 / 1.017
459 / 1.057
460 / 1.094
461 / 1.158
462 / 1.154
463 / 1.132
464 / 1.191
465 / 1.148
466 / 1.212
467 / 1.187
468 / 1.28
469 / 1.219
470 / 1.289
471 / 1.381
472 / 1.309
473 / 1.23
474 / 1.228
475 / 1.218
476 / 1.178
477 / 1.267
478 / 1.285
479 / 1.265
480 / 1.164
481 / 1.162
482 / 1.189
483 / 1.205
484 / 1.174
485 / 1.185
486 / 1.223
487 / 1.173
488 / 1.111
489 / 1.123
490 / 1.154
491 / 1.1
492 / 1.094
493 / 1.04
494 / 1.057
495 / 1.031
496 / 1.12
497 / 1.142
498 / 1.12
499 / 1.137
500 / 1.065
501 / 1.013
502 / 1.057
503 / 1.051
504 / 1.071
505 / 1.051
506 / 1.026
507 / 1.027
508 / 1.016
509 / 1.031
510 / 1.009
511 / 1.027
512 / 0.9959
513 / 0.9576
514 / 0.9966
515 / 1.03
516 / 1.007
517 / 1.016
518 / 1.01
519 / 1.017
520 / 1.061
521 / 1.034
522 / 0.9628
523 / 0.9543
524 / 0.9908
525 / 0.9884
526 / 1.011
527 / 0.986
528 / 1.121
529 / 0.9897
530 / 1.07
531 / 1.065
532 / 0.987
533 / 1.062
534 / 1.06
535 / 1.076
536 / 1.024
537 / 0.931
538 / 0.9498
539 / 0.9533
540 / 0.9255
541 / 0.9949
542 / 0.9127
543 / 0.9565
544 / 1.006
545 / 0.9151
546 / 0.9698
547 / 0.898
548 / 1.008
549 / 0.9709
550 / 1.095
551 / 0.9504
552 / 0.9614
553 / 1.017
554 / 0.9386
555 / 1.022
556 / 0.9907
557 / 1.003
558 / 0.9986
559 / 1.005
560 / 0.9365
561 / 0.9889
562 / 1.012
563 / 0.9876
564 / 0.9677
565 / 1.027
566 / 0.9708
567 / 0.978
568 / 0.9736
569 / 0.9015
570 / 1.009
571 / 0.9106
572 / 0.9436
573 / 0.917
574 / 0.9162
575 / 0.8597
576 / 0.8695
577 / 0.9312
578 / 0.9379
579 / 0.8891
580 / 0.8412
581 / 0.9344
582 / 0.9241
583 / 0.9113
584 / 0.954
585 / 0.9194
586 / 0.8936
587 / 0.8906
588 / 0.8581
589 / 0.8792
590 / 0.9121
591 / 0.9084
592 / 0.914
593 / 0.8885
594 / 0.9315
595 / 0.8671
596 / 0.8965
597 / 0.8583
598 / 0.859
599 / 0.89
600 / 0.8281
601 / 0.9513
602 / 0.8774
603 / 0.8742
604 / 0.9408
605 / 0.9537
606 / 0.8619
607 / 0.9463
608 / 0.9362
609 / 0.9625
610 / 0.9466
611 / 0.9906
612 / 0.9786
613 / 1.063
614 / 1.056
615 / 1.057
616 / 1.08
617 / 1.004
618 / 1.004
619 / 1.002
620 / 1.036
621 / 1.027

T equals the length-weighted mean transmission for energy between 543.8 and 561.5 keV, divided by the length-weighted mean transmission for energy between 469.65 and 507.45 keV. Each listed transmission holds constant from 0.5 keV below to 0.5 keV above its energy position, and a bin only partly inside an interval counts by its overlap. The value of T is 0.85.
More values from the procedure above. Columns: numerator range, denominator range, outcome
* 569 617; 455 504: 0.80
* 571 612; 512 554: 0.91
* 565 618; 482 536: 0.88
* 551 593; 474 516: 0.85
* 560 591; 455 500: 0.80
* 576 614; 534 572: 0.94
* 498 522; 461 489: 0.85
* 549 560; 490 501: 0.91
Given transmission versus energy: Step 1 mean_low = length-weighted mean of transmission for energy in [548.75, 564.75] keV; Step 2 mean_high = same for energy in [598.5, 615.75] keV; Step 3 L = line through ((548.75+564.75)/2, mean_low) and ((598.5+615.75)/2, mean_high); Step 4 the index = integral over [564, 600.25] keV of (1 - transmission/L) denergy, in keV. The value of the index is 2.18 keV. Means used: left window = 0.991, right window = 0.95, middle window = 0.912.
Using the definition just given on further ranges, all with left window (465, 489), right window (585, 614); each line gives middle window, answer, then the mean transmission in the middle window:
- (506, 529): 2.21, 1.01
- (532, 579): 2.51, 0.97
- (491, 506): 1.18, 1.07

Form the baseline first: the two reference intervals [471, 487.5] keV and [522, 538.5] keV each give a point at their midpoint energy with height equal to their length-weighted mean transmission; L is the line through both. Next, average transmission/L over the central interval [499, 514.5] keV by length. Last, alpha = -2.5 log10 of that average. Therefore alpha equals 0.081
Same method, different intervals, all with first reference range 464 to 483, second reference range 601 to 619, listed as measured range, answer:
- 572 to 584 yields 0.14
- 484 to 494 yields 0.07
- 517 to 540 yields 0.12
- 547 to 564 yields 0.09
